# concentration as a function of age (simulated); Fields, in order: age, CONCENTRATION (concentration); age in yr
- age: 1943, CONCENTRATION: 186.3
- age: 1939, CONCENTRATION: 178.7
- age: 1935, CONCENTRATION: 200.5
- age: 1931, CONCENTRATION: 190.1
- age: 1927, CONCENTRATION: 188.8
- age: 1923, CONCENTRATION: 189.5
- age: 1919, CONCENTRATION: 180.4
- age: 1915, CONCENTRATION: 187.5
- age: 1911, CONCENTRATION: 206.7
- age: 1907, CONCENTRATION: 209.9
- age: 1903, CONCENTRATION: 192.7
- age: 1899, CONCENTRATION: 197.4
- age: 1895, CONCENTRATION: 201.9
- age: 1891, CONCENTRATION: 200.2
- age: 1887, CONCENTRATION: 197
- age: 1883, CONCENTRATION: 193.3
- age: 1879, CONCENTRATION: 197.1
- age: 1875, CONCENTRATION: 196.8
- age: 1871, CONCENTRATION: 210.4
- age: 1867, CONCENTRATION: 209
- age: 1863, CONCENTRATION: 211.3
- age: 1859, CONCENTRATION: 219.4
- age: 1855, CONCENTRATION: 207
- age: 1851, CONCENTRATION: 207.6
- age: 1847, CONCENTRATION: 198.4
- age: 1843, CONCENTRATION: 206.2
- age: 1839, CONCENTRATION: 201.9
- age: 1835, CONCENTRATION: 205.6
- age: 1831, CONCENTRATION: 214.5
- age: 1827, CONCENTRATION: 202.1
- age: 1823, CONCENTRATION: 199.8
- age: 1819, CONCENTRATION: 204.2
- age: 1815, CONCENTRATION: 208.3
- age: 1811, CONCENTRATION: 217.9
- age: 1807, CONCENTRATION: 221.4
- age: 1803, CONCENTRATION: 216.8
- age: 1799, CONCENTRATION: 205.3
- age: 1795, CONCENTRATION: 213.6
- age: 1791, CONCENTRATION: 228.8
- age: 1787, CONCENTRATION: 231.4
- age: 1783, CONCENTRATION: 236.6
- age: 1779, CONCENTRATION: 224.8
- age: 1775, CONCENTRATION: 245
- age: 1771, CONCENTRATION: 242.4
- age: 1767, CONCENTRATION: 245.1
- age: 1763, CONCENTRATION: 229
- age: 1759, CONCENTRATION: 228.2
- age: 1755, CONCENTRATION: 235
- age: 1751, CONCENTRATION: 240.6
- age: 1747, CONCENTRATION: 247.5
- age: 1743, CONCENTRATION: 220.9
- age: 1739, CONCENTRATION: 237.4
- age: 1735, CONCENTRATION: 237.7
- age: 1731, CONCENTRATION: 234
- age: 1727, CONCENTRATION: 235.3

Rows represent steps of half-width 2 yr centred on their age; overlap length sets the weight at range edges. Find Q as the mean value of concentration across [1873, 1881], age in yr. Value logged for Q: 197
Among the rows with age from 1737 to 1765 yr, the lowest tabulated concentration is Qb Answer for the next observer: 220.9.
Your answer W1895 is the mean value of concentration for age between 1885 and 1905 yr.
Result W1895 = 198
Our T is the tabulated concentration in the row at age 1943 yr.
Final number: 186.3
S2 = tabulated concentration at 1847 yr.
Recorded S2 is 198.4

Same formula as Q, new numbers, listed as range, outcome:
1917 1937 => 190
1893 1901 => 200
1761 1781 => 237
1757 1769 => 234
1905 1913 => 208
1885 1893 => 199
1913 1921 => 184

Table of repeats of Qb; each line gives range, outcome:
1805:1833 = 199.8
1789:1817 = 205.3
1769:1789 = 224.8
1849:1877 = 196.8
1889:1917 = 187.5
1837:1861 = 198.4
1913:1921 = 180.4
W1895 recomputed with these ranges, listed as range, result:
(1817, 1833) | 205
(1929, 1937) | 195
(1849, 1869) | 211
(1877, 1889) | 196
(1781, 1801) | 223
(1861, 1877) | 207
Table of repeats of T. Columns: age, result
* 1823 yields 199.8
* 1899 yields 197.4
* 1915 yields 187.5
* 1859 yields 219.4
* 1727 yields 235.3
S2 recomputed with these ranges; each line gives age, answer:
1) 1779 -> 224.8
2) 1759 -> 228.2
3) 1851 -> 207.6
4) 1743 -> 220.9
